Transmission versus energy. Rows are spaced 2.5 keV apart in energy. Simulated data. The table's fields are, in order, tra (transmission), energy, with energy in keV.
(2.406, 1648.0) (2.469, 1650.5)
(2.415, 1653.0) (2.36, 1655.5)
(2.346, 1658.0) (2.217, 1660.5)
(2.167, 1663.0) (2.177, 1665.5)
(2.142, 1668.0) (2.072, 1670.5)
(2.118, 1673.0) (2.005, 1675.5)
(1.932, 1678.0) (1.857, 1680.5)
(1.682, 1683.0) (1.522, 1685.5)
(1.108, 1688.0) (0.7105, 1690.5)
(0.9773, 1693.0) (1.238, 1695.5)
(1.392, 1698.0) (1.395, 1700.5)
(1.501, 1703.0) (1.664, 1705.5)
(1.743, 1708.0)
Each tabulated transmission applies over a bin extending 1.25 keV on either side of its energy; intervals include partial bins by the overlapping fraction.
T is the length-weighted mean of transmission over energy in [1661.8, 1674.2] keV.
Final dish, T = 2.14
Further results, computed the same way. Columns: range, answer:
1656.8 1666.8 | 2.23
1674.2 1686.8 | 1.8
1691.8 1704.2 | 1.3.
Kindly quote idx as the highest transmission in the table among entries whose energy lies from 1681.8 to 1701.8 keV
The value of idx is 1.682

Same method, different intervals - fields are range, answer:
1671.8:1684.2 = 2.118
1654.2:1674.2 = 2.36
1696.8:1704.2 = 1.501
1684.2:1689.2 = 1.522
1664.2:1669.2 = 2.177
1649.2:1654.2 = 2.469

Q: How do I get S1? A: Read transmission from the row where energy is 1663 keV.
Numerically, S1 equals 2.167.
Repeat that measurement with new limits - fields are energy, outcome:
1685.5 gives 1.522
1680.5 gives 1.857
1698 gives 1.392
